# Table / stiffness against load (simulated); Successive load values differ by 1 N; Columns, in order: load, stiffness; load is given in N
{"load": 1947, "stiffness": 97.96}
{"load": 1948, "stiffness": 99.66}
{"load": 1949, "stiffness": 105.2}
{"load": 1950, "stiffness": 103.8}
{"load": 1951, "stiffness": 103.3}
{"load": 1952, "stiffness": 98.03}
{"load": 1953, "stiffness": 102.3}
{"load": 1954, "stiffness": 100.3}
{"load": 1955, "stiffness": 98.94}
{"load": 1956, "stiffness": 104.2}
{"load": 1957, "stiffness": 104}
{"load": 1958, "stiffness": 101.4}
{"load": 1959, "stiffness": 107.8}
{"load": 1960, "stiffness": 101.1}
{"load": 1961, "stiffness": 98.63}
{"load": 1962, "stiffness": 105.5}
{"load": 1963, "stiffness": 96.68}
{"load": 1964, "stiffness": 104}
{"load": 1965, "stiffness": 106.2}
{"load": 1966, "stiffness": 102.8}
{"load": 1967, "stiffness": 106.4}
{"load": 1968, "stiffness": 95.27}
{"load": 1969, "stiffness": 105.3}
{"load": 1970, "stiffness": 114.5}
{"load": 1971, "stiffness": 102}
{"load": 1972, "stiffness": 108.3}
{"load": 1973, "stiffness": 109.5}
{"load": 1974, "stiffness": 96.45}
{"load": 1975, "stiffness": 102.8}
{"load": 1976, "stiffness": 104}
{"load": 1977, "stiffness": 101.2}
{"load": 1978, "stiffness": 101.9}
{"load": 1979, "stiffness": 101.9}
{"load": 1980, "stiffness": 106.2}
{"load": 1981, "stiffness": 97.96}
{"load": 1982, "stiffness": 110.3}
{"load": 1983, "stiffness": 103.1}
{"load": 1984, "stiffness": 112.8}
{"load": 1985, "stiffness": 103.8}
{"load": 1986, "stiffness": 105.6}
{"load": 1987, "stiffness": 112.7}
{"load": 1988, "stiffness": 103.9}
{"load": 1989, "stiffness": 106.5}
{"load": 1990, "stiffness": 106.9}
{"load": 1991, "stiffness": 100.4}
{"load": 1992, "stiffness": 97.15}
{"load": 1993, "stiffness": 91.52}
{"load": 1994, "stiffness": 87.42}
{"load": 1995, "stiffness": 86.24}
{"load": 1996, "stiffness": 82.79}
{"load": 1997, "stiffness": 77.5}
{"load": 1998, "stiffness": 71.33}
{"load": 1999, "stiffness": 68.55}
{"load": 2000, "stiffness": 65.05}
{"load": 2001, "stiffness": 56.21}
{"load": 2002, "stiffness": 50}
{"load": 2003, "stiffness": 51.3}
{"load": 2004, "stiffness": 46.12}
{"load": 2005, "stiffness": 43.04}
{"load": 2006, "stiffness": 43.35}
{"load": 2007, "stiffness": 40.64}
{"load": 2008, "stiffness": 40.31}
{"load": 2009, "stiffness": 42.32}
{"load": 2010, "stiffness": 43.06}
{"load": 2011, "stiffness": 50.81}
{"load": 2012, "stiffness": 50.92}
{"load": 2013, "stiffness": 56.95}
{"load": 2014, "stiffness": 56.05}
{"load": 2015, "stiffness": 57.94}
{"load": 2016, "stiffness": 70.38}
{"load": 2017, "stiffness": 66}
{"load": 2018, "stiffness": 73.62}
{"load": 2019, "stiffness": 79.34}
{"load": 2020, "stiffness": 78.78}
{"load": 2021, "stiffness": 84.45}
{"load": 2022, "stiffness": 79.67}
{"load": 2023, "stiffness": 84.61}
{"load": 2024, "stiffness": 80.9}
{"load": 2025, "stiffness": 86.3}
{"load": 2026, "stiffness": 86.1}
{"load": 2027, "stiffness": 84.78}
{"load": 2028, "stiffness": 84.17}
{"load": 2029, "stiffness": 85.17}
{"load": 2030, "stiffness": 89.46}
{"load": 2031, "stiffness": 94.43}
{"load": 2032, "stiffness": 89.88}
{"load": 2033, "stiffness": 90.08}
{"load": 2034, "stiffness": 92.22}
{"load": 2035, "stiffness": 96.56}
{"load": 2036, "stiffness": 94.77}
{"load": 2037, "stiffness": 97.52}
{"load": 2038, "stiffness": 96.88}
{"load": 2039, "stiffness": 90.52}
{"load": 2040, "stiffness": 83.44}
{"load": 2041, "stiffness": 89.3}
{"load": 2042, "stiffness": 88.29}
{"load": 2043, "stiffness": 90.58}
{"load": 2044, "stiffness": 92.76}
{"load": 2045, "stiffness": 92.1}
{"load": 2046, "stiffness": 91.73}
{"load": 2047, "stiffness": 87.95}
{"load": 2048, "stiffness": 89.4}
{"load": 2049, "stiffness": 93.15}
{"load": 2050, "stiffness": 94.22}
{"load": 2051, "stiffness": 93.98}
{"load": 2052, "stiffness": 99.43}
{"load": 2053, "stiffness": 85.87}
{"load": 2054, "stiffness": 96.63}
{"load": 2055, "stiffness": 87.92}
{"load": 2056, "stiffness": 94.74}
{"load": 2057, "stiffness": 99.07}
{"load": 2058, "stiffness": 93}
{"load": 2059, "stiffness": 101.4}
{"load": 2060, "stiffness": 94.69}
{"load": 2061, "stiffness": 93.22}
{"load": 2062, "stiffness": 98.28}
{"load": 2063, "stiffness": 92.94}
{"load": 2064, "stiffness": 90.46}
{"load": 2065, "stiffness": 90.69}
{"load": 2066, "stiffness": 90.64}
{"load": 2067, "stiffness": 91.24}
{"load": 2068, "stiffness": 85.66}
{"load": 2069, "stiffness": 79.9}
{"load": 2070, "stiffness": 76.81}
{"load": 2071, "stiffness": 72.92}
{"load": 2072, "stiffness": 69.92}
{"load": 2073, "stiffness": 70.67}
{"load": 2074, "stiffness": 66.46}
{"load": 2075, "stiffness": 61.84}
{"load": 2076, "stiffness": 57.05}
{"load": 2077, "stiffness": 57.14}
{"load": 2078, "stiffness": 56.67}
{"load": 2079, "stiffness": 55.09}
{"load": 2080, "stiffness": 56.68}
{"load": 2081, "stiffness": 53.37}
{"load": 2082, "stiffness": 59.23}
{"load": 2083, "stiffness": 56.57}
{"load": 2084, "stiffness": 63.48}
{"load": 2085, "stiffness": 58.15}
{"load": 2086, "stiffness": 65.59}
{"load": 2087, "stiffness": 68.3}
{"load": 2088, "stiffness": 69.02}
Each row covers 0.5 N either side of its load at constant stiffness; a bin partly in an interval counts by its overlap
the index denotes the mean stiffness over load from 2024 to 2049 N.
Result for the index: 90.1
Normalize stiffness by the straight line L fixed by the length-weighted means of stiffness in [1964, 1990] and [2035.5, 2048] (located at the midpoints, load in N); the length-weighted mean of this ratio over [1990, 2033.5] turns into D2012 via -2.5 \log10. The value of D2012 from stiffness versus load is 0.34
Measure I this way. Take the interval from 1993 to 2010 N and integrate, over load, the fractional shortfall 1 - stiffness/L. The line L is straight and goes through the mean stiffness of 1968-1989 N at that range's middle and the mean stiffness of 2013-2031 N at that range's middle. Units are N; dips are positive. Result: 5.85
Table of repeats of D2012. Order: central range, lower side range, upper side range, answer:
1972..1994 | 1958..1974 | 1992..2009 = -0.24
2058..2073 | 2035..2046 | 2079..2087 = -0.20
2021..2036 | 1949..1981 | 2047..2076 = 0.06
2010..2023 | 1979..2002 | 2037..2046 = 0.34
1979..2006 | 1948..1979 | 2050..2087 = 0.13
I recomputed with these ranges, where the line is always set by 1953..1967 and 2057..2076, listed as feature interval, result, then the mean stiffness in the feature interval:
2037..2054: -0.7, 91.6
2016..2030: 1.6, 81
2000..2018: 8.1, 51.9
